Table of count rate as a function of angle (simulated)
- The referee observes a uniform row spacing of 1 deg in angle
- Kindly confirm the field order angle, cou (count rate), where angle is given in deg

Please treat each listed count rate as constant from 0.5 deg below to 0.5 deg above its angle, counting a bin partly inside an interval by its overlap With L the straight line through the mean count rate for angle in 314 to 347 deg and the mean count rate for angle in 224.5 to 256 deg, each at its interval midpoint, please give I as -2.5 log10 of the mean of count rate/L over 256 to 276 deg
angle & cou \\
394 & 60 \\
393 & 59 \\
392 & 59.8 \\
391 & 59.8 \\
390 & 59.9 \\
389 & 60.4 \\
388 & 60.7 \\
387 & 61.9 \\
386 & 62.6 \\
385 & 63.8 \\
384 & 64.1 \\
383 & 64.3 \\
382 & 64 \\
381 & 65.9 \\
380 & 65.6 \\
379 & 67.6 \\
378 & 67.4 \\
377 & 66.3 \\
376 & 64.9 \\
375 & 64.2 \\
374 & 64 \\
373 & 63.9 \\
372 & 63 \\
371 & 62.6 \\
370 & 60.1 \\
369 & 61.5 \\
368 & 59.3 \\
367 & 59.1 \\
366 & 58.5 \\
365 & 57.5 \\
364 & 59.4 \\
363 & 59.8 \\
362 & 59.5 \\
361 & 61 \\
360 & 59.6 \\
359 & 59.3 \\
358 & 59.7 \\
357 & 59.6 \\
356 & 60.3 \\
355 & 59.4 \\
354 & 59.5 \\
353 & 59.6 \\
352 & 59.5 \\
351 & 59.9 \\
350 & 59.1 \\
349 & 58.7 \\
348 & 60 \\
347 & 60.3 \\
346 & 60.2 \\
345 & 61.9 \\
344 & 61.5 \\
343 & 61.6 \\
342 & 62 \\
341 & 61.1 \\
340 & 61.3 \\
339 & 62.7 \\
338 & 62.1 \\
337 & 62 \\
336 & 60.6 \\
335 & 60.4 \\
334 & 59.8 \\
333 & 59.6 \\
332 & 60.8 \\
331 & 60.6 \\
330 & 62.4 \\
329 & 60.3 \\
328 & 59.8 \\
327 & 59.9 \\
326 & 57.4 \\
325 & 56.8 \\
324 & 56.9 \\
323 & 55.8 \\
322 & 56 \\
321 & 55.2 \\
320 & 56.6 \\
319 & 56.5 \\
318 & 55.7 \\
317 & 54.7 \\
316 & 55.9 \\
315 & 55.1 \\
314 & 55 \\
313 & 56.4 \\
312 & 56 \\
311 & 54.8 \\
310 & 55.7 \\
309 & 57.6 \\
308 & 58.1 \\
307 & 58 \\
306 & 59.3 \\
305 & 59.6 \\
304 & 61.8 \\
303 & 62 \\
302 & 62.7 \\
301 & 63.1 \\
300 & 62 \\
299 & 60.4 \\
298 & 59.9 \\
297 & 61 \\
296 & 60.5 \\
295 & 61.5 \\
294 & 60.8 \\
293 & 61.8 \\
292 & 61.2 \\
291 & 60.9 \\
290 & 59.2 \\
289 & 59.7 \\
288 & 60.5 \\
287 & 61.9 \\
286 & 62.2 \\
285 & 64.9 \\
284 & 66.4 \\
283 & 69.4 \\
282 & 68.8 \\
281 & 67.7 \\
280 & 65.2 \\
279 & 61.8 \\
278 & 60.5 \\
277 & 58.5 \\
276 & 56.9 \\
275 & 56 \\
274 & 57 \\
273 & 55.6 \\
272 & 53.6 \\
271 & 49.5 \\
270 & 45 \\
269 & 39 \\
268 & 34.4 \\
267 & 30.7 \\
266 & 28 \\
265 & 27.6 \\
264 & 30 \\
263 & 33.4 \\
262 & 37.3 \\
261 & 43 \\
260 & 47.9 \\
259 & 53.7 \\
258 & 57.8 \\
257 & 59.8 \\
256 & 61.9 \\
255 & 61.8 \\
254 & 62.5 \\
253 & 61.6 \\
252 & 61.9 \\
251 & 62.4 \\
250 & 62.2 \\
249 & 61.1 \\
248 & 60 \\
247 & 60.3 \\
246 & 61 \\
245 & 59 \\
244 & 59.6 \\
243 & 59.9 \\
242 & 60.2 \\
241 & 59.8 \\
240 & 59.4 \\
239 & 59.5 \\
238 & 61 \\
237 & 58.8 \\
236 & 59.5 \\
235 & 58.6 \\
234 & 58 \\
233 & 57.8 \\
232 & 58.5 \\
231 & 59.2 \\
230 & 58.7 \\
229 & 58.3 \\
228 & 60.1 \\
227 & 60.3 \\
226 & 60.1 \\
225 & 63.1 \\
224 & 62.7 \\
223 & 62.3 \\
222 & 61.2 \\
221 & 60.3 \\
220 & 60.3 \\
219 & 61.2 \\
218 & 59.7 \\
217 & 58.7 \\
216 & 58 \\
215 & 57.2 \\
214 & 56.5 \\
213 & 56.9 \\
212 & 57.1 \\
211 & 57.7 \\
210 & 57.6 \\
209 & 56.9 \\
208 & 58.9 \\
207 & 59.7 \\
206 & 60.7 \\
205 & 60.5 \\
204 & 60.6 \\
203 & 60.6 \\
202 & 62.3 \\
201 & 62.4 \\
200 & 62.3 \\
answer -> 0.31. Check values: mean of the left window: 60.2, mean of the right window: 59.1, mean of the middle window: 44.9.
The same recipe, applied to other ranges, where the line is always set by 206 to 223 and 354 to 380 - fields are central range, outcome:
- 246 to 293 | 0.09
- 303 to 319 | 0.06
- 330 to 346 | 0.00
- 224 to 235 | -0.01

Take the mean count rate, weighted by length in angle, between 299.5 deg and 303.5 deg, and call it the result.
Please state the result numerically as 62.5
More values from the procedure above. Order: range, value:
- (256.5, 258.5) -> 58.8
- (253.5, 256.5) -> 62.1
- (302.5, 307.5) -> 60.1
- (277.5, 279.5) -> 61.1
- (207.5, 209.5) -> 57.9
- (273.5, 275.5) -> 56.5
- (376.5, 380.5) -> 66.7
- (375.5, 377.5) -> 65.6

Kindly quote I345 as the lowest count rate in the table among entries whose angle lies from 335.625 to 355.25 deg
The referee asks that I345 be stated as 58.7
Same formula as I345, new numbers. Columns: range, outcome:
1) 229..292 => 27.6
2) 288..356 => 54.7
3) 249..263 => 33.4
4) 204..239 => 56.5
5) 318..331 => 55.2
